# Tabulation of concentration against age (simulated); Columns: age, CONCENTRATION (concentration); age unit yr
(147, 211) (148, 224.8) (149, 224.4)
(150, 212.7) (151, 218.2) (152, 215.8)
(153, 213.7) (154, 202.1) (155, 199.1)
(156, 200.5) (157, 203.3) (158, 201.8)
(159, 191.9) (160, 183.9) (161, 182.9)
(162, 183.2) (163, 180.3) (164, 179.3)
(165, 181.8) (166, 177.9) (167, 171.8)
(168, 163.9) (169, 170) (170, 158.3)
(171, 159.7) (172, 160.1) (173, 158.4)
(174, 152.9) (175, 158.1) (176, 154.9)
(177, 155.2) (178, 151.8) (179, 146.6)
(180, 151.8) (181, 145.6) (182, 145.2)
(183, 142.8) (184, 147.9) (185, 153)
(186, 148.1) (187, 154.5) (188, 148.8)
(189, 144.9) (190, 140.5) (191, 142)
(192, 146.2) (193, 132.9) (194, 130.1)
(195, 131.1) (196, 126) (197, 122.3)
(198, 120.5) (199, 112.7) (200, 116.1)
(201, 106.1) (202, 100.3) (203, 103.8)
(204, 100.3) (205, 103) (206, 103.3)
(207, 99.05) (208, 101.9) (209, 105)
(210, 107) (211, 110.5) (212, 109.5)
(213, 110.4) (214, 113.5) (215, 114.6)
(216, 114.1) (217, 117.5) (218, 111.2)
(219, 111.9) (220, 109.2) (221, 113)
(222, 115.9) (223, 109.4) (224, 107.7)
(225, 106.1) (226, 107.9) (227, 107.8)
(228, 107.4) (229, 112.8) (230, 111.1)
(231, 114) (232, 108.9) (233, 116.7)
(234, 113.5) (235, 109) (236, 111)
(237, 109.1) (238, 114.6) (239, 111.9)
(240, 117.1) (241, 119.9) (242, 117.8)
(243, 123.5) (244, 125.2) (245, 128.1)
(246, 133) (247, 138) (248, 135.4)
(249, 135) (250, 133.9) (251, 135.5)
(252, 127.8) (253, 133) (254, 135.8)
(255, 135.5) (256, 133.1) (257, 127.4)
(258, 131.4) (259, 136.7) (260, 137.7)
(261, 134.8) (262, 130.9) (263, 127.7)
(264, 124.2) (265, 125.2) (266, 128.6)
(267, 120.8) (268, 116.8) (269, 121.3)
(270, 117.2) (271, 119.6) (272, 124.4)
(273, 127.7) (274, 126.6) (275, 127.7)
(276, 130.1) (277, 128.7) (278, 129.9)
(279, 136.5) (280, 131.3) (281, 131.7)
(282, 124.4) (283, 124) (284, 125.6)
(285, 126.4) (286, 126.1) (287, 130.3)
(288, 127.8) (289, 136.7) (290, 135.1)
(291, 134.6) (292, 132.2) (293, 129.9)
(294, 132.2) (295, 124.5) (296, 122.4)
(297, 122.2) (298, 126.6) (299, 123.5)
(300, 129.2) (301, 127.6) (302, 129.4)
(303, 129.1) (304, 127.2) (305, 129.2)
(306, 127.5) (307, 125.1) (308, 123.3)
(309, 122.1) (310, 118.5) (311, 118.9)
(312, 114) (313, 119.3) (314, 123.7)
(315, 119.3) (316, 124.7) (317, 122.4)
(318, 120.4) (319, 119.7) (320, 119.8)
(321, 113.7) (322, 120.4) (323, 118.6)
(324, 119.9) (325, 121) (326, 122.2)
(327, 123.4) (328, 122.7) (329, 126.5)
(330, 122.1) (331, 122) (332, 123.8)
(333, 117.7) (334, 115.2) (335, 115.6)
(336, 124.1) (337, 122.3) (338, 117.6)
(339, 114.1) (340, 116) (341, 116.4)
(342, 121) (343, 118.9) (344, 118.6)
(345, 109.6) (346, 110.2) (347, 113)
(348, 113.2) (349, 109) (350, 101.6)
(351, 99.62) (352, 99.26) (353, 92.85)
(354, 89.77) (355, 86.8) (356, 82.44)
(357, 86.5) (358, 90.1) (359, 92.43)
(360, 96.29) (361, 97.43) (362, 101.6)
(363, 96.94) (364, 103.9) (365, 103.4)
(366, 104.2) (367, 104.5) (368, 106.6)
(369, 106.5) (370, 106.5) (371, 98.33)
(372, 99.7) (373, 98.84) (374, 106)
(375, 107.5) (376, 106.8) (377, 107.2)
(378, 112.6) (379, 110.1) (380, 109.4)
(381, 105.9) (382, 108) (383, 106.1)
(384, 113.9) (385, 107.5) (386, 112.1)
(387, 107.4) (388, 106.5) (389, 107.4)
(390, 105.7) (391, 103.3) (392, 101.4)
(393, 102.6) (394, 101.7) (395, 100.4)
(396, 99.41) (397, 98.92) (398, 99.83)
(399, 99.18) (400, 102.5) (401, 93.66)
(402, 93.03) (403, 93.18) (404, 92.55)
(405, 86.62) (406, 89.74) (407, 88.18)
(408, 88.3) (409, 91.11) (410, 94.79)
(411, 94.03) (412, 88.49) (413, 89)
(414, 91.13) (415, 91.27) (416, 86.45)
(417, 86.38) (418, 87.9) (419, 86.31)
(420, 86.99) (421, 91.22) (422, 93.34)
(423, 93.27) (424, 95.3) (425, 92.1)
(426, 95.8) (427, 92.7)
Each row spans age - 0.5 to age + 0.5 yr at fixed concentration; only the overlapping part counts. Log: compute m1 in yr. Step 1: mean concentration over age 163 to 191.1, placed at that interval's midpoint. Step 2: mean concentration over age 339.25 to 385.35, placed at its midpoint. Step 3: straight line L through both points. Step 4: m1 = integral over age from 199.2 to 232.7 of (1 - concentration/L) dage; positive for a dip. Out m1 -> 8.4 yr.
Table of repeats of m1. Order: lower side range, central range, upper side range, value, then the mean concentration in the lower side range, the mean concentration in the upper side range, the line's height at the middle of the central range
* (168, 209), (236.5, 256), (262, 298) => 0.52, 136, 127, 130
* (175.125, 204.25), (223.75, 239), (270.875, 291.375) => 2.54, 136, 129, 133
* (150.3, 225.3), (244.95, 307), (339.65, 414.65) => -2.44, 144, 101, 124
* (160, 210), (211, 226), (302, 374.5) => 2.68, 142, 112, 136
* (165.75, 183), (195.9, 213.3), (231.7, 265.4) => 4.35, 157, 126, 144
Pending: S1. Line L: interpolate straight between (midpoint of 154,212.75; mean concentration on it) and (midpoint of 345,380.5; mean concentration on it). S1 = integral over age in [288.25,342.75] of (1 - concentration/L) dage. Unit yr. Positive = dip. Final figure -4.7 yr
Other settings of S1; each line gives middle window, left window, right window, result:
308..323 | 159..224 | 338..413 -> -0.9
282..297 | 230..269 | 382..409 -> -1.3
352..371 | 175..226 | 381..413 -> 1.2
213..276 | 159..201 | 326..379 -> 6.5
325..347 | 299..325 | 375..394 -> -0.3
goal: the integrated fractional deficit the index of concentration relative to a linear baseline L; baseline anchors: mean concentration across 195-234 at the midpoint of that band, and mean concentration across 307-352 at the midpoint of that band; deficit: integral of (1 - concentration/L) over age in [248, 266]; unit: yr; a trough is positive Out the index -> -3.0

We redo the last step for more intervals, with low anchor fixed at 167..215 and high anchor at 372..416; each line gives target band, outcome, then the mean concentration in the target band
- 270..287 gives -1.2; 127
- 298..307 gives -1.0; 128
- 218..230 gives 1.7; 110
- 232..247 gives 0.9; 118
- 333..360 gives 0.3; 107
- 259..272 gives -0.5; 126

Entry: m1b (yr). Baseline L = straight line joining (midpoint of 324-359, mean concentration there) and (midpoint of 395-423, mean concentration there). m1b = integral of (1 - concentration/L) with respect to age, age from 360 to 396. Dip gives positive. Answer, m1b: -1.47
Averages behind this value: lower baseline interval 111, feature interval 105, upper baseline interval 92.2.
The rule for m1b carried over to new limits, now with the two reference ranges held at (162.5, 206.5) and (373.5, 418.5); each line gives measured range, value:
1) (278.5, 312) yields -2.0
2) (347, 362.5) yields 1.7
